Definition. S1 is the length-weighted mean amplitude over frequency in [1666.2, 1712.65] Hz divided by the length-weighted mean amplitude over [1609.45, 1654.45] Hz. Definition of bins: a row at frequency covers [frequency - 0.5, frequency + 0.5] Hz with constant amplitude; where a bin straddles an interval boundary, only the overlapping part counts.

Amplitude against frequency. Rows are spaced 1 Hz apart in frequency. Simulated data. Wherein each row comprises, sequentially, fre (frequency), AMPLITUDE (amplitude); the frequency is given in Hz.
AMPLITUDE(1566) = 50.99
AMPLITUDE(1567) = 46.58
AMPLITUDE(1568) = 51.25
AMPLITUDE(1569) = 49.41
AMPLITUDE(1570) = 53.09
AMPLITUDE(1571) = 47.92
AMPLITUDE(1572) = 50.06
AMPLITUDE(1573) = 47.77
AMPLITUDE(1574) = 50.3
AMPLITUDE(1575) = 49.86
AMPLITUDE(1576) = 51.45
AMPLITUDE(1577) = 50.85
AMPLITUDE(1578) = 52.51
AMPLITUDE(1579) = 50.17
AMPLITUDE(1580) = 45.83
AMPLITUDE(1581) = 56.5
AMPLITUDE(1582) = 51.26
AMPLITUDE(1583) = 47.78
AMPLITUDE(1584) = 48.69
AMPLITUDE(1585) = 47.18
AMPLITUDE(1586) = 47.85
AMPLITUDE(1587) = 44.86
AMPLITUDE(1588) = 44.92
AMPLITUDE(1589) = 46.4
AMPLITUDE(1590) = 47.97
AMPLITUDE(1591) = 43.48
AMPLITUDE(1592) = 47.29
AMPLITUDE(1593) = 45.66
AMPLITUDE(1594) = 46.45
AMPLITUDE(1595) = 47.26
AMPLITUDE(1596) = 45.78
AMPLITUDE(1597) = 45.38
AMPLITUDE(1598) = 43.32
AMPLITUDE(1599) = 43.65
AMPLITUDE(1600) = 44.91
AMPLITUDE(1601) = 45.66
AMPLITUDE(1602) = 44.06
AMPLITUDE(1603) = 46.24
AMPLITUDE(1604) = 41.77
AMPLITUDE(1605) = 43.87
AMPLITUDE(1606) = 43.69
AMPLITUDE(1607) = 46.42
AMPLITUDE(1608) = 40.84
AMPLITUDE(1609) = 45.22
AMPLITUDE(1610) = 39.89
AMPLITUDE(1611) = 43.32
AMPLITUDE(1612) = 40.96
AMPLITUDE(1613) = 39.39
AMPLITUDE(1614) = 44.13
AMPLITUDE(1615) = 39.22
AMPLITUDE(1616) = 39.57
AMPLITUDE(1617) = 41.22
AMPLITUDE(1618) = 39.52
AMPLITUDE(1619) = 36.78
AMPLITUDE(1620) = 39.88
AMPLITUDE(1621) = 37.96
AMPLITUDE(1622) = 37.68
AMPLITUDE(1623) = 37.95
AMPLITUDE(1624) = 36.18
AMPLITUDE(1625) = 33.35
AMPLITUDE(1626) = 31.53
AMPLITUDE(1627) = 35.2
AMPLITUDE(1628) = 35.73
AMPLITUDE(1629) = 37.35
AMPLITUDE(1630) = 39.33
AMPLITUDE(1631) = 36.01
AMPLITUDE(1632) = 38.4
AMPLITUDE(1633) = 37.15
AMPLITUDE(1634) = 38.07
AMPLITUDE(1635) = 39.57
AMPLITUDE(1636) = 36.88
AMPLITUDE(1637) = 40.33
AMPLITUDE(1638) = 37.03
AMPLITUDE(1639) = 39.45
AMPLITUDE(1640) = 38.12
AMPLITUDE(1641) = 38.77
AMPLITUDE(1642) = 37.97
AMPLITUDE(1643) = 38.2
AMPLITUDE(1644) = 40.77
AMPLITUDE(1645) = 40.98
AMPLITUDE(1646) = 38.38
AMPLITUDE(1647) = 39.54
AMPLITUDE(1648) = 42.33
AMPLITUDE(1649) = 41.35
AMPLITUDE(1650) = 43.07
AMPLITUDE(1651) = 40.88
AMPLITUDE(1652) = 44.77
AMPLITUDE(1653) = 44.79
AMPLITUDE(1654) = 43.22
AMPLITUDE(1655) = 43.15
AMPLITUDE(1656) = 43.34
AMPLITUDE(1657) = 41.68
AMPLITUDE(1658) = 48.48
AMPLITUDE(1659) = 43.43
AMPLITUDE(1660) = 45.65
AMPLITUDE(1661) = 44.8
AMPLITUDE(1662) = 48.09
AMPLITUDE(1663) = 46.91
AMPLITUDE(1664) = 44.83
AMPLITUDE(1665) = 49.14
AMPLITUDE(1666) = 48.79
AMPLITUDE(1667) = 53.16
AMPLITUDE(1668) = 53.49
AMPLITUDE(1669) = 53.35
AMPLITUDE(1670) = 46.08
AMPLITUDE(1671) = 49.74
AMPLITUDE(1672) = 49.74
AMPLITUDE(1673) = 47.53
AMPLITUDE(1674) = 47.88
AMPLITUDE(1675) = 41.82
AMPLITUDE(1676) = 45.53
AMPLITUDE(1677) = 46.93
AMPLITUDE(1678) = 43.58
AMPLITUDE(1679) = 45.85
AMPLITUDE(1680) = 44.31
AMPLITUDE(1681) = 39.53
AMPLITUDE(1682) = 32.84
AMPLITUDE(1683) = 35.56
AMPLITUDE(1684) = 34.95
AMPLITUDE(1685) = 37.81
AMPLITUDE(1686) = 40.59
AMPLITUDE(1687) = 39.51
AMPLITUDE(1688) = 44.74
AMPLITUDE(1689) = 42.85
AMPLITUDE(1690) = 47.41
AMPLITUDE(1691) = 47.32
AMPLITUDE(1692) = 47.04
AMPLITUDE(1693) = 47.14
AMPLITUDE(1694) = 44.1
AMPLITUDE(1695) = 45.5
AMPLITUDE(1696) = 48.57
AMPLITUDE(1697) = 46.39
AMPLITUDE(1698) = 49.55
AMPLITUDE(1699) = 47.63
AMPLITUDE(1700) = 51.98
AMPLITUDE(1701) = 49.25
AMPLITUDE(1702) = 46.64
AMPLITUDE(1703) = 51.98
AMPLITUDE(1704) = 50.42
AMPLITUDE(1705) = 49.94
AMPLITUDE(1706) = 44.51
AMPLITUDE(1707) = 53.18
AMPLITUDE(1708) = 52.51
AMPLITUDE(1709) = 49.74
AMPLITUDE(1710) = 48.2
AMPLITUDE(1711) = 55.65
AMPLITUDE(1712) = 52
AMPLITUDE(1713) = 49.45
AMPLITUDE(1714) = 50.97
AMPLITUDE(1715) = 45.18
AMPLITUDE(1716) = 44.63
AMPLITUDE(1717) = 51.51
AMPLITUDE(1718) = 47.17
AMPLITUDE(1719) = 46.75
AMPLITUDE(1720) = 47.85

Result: 1.19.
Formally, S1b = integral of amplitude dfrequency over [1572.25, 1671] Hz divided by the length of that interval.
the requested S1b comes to 43.4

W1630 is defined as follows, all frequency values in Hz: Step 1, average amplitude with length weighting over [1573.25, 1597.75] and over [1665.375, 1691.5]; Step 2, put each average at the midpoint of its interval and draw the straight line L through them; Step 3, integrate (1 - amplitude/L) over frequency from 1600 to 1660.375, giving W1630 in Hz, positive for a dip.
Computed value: 7.8 Hz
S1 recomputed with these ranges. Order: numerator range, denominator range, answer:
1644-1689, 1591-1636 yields 1.08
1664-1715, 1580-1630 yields 1.09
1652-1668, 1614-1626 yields 1.21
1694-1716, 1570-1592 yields 1.01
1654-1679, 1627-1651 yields 1.21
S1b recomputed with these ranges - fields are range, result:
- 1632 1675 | 43.5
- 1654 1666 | 45.5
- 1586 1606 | 45.2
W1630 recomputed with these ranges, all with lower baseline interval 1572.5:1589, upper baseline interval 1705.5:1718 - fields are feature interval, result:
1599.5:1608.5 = 0.9 Hz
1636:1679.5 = 4.7 Hz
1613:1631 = 4.2 Hz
